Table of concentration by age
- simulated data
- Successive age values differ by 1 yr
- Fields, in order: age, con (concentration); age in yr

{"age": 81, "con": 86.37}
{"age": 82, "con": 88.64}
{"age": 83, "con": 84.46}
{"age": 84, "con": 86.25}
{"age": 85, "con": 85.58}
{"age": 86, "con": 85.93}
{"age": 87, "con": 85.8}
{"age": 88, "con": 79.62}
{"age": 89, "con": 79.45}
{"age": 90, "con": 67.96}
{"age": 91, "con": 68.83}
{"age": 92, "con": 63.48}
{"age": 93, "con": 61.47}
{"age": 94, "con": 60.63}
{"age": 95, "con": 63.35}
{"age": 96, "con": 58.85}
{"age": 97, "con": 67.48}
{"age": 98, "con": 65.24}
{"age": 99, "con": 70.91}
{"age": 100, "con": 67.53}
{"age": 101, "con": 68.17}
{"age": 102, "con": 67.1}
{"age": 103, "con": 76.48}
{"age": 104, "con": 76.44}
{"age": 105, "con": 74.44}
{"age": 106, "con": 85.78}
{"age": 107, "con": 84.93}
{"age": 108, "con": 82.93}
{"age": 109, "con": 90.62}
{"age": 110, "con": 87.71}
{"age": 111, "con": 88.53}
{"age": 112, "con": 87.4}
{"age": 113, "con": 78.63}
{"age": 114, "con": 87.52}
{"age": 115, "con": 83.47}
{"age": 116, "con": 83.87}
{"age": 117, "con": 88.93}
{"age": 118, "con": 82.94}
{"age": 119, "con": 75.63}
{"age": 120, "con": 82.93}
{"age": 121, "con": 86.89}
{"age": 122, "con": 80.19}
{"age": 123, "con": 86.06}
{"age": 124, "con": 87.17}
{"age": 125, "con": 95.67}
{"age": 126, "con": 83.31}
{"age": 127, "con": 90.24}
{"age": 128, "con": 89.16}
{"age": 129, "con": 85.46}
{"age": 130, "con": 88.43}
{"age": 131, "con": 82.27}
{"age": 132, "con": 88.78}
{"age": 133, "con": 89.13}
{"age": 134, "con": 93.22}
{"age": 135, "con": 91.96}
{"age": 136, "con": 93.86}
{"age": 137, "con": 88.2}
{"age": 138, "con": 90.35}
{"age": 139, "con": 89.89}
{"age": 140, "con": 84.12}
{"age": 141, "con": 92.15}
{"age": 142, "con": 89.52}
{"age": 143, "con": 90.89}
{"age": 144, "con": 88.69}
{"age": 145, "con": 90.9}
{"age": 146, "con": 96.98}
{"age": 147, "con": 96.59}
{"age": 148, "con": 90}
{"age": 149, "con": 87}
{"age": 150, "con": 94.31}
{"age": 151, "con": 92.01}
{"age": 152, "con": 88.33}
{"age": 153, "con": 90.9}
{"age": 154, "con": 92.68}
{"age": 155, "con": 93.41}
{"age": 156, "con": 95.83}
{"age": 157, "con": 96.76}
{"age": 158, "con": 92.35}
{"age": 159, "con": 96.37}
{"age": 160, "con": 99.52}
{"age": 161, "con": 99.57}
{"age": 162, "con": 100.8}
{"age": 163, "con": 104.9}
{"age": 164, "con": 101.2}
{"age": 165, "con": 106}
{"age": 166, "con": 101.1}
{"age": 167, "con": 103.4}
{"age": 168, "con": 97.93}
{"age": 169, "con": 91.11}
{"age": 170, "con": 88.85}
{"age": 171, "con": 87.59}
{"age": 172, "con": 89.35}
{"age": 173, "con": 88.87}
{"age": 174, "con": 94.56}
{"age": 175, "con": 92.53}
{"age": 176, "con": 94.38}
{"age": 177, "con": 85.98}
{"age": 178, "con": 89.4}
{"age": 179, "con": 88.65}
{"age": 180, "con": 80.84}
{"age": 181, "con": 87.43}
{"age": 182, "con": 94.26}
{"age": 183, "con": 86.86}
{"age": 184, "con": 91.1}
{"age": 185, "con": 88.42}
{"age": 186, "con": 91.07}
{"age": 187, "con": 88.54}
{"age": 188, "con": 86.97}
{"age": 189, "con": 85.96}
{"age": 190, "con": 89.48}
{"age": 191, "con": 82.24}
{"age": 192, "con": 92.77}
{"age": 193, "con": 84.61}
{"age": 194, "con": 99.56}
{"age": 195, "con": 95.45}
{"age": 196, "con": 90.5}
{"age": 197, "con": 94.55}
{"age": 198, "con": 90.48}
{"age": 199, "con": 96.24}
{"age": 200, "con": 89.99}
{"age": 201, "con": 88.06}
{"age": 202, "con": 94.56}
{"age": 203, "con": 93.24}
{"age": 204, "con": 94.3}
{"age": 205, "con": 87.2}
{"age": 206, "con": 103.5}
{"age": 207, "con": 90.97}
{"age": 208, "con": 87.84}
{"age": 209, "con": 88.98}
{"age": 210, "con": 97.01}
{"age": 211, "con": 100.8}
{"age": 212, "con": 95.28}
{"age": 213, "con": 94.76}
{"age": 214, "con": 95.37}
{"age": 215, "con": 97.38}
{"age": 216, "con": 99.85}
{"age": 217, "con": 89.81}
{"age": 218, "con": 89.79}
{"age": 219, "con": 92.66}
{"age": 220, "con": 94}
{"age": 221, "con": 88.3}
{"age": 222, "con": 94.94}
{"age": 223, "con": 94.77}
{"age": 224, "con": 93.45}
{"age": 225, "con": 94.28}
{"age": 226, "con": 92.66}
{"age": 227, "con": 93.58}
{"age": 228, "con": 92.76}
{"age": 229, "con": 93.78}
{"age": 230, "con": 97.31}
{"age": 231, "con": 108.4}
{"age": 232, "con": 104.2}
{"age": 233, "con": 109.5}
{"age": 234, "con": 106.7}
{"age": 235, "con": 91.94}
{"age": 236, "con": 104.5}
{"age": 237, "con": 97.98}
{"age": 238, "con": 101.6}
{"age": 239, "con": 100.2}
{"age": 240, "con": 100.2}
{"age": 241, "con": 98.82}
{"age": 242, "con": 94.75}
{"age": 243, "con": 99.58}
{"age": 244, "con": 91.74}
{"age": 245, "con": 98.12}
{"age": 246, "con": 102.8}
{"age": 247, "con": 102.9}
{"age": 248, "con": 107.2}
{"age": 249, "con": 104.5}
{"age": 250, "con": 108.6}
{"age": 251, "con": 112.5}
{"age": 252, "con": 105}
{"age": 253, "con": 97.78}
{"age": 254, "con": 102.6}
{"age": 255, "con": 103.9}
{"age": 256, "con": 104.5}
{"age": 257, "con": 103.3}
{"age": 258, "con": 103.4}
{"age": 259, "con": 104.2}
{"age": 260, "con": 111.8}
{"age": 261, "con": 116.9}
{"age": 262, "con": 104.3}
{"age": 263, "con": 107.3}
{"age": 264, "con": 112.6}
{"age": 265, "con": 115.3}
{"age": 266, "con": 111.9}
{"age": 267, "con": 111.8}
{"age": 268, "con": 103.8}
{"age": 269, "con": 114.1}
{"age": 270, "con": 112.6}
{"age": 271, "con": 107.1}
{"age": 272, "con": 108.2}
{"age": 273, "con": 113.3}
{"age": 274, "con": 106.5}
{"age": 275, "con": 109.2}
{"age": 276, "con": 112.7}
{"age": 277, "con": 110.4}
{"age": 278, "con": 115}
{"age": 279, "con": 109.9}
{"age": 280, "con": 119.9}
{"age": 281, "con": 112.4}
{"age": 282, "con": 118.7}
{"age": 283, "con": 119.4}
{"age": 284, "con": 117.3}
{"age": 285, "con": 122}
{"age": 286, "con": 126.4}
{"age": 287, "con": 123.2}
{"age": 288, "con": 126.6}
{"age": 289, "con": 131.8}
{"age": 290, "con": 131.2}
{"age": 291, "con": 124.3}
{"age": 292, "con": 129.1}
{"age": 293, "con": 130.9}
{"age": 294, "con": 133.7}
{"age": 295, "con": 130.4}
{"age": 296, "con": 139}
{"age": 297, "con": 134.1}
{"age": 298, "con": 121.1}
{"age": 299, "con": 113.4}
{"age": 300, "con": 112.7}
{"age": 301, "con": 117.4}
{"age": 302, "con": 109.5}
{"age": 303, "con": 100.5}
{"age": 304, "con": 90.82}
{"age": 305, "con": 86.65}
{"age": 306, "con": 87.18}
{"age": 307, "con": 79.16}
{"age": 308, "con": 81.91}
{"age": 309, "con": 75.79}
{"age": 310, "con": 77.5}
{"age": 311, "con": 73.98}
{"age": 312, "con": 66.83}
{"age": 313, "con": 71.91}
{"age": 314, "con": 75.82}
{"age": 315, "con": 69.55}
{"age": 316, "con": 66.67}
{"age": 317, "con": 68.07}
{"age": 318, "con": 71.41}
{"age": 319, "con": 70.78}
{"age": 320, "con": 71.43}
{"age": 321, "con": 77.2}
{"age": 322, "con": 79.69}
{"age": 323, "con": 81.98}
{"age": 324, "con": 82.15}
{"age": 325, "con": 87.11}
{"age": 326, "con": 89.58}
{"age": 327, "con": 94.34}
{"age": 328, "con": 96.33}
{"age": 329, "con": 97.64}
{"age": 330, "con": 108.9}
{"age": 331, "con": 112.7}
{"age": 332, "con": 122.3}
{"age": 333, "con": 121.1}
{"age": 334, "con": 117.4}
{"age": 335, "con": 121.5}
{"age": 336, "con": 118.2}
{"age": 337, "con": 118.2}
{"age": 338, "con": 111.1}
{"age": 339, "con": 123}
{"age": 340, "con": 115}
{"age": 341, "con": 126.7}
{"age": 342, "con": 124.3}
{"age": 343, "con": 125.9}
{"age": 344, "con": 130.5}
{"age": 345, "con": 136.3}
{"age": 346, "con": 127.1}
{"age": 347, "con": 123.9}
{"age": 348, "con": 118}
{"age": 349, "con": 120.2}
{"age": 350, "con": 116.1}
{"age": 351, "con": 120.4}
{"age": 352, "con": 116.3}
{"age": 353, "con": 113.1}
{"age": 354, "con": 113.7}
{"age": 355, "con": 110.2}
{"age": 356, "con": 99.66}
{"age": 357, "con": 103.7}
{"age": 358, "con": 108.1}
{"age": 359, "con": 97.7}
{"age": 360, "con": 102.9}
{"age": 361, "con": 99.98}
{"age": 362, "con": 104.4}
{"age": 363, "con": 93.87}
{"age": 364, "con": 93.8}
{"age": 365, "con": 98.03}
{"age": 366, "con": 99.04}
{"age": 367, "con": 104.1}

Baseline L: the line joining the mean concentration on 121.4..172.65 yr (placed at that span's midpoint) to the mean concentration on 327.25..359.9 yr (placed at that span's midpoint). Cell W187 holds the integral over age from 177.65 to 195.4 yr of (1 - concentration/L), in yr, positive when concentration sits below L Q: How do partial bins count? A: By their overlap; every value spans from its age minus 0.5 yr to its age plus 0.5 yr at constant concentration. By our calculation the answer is 1.4 yr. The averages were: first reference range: 92.2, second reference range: 116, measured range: 89.1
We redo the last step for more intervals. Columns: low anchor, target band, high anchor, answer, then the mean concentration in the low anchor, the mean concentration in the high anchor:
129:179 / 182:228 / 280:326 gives 1.52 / 92.8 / 101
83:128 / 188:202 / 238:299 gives 0.94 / 78.9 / 112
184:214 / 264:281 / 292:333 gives -3.21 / 91.9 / 94.7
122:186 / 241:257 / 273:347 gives -0.28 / 91.8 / 106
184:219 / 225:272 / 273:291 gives 1.68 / 92.2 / 118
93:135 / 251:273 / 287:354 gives -2.13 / 80.7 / 105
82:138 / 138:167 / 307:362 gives -3.37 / 80.8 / 101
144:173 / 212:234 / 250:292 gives 1.94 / 95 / 113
